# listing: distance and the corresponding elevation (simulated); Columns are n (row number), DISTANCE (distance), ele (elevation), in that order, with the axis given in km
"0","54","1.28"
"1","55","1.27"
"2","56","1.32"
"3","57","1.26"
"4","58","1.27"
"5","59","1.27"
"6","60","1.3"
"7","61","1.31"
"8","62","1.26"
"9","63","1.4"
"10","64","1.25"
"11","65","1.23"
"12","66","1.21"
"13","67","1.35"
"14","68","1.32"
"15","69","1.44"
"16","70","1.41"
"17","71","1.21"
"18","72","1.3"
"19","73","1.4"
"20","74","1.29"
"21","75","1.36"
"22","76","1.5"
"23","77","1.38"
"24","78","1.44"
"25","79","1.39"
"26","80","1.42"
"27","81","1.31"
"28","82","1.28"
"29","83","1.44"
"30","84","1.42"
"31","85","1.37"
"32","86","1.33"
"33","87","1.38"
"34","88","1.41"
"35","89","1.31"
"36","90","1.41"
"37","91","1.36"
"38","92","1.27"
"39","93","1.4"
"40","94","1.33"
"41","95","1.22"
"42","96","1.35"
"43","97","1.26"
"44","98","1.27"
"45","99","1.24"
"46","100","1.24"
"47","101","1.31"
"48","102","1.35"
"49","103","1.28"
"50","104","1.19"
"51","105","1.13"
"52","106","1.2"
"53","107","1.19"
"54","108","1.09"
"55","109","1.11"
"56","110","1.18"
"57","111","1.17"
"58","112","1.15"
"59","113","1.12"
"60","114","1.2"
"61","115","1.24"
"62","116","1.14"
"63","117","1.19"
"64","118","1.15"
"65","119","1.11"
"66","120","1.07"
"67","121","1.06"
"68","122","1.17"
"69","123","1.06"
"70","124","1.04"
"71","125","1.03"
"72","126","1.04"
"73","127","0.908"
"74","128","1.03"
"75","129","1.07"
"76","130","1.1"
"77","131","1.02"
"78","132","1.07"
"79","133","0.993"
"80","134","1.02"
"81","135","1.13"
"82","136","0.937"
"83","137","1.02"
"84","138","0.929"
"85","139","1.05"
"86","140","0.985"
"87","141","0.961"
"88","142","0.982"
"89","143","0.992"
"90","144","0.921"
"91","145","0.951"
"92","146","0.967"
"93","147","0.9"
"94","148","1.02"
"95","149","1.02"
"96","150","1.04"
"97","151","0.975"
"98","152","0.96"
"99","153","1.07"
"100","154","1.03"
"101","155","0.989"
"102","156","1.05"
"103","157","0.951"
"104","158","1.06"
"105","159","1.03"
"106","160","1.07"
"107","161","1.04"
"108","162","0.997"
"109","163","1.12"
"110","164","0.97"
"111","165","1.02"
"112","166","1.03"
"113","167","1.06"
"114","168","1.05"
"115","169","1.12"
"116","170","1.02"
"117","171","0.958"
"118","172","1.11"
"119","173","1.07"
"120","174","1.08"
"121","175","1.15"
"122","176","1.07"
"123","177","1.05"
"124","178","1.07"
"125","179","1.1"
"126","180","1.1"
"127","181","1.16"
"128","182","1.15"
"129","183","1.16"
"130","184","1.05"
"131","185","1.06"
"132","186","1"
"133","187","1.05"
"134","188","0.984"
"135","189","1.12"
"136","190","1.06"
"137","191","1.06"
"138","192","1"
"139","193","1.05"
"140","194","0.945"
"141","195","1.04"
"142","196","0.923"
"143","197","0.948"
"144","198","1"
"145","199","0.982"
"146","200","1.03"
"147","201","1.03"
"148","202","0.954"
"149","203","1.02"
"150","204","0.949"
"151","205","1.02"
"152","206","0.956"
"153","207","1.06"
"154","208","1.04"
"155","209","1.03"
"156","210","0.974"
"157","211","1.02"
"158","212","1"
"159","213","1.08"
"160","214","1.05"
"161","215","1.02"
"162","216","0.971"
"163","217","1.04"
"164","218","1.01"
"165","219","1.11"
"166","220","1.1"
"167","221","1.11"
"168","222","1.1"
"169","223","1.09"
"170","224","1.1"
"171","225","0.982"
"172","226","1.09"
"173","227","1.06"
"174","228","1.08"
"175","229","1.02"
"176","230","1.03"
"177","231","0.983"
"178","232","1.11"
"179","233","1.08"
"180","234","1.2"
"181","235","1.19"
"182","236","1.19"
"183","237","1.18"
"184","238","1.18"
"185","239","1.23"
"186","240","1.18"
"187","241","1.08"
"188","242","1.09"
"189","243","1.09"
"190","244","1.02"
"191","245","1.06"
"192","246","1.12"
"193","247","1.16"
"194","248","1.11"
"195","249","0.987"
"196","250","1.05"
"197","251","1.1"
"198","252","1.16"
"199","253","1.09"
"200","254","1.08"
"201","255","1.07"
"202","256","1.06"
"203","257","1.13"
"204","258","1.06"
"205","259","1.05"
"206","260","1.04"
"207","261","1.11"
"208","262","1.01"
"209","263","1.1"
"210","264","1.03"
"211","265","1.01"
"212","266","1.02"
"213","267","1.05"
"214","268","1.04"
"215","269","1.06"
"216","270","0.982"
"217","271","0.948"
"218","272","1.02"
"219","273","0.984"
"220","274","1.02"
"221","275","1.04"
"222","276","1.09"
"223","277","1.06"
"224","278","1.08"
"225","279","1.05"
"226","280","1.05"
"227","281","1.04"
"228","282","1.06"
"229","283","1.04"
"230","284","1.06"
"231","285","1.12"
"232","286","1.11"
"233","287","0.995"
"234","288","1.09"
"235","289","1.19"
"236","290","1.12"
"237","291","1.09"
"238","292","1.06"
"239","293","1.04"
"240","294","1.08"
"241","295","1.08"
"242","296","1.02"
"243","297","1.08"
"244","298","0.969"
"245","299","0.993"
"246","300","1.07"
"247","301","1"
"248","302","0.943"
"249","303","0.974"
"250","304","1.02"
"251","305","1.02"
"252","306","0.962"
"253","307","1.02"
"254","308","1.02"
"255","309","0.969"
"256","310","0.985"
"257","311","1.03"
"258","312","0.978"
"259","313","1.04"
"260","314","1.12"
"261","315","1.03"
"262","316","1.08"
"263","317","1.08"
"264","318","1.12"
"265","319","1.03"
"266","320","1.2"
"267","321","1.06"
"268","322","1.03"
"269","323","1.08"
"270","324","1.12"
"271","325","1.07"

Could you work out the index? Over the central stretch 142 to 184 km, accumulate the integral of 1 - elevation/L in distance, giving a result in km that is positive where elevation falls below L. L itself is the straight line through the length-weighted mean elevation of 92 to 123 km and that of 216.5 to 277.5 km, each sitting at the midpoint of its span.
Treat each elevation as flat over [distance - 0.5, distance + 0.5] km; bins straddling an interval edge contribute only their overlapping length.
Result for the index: 4.1 km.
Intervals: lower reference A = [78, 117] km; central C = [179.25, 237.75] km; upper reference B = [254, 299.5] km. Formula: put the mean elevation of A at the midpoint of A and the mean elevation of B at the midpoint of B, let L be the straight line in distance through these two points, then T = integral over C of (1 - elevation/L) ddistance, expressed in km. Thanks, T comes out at 4.5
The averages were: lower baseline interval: 1.28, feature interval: 1.05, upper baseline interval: 1.05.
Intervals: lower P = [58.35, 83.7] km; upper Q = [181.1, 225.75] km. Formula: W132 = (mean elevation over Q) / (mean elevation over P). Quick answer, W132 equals 0.77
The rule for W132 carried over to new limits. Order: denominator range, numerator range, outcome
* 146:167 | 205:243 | 1.06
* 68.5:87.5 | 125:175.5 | 0.74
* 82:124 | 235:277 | 0.87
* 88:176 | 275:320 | 0.95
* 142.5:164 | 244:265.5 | 1.07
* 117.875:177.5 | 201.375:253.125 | 1.04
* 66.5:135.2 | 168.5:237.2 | 0.85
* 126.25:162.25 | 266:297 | 1.05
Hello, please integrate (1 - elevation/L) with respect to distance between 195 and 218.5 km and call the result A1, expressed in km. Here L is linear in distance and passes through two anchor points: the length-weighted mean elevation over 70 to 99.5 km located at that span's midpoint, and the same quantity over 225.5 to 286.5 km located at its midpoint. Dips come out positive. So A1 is 3.0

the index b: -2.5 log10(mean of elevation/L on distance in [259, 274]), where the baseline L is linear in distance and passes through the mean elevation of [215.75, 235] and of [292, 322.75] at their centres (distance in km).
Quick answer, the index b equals 0.03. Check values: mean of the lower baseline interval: 1.07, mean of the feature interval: 1.03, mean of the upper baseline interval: 1.04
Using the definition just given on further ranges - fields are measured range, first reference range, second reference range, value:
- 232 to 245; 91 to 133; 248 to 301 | -0.06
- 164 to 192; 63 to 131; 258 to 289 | 0.09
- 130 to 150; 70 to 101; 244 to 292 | 0.25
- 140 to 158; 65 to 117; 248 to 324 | 0.23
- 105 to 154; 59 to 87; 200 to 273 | 0.18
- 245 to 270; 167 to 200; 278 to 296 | 0.00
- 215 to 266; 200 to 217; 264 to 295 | -0.06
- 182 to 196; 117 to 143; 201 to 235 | 0.00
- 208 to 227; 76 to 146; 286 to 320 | 0.05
